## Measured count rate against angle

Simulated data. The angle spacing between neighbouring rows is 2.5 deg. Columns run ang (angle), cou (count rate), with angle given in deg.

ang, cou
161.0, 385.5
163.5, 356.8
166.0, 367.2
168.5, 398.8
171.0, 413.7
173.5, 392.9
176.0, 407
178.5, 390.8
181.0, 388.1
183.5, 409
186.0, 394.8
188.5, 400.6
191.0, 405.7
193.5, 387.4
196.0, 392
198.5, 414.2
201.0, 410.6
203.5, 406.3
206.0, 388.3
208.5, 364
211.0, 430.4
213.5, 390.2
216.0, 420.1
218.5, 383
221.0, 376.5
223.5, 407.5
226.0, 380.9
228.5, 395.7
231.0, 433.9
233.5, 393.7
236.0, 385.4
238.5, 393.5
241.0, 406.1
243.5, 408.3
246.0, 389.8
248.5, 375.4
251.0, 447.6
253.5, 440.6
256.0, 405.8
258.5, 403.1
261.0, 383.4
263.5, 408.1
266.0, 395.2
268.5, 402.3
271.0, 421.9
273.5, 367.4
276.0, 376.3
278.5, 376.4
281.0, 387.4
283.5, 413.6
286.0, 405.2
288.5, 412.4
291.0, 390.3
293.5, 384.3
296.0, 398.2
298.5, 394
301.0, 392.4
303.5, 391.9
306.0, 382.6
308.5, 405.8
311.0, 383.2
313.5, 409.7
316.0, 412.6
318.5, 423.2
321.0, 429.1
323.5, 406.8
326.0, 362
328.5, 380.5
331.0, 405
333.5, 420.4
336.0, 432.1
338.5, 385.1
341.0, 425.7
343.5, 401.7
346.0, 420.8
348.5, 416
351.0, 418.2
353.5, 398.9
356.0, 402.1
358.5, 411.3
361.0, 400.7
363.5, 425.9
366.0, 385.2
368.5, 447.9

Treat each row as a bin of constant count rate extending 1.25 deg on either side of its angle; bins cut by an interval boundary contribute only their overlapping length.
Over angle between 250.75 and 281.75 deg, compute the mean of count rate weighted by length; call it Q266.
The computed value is 400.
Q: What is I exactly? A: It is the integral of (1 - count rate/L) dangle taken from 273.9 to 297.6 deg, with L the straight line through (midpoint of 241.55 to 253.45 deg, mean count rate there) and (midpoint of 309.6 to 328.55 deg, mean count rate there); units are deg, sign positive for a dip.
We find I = 0.7 deg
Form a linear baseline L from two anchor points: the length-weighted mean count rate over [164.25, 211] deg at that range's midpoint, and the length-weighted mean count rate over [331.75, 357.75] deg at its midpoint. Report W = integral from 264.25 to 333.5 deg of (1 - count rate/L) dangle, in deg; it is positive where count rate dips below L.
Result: 1.8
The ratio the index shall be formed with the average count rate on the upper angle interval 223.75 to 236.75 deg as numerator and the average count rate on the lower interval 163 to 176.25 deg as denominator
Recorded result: 1.0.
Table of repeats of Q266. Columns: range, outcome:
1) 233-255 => 405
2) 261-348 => 400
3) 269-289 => 395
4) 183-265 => 401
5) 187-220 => 399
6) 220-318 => 399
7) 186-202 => 401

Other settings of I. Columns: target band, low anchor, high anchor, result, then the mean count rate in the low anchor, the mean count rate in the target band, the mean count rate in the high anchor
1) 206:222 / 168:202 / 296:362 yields 0.3 deg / 400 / 394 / 404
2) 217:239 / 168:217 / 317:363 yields 0.4 deg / 400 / 395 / 408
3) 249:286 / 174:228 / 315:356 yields 0.1 deg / 397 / 402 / 408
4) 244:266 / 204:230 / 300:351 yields -0.4 deg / 394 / 406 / 405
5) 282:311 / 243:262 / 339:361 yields 0.8 deg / 407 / 397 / 410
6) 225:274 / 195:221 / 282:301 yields -0.4 deg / 399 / 403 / 399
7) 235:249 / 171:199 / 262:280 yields 0.0 deg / 399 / 394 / 392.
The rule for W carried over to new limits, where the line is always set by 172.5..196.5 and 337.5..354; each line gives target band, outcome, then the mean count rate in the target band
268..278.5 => 0.4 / 389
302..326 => 0.3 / 403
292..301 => 0.3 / 392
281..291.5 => 0.0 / 404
